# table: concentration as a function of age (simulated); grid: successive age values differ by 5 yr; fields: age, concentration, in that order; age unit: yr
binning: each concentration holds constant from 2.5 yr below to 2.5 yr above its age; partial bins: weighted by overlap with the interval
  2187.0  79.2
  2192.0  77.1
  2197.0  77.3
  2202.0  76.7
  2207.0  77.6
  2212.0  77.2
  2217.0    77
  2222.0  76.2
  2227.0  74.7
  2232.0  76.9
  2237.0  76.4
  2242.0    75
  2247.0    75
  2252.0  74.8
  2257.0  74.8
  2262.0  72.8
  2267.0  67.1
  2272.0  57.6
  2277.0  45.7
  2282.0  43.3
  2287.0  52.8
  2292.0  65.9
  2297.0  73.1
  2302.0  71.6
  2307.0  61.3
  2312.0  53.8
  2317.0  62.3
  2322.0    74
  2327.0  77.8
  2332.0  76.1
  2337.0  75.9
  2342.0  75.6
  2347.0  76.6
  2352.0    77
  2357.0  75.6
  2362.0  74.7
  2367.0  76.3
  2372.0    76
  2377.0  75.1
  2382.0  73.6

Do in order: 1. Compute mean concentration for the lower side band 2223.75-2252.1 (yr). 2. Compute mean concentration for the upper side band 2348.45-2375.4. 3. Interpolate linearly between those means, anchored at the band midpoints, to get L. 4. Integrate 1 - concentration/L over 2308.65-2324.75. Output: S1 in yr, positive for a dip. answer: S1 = 2.6 yr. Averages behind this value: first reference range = 75.5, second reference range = 75.9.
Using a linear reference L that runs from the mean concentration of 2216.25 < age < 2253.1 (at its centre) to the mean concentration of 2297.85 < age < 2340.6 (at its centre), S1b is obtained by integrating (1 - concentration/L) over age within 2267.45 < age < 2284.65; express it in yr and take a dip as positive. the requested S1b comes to 5.12 yr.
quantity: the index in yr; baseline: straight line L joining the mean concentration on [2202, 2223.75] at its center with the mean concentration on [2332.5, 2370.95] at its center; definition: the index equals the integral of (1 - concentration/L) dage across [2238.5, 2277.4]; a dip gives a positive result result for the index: 3.8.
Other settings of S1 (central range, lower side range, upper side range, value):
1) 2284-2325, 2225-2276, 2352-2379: 5.20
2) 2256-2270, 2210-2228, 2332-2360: 1.02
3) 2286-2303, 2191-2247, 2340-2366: 2.16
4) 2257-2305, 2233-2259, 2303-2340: 6.98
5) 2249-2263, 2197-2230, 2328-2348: 0.39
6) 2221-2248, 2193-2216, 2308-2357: 0.09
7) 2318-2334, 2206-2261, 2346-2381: 0.23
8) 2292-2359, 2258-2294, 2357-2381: -3.82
